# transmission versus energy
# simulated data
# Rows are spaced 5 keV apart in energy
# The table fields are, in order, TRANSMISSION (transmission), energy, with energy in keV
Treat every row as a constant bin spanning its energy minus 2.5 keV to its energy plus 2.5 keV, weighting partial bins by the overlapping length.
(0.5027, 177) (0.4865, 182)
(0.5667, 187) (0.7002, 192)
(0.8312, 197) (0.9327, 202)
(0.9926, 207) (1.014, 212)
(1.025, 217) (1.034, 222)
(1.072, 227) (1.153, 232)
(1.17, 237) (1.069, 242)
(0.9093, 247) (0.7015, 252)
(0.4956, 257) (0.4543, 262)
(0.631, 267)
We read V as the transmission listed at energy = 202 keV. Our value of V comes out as 0.9327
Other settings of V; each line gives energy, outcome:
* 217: 1.025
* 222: 1.034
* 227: 1.072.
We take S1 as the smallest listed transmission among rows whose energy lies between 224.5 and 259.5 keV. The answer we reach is 0.4956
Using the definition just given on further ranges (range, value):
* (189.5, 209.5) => 0.7002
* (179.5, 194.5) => 0.4865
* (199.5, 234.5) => 0.9327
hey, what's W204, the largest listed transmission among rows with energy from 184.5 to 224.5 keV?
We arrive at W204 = 1.034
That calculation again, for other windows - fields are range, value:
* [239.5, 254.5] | 1.069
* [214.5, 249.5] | 1.17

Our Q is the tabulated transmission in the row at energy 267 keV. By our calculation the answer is 0.631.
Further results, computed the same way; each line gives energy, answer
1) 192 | 0.7002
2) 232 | 1.153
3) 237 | 1.17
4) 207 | 0.9926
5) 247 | 0.9093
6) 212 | 1.014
